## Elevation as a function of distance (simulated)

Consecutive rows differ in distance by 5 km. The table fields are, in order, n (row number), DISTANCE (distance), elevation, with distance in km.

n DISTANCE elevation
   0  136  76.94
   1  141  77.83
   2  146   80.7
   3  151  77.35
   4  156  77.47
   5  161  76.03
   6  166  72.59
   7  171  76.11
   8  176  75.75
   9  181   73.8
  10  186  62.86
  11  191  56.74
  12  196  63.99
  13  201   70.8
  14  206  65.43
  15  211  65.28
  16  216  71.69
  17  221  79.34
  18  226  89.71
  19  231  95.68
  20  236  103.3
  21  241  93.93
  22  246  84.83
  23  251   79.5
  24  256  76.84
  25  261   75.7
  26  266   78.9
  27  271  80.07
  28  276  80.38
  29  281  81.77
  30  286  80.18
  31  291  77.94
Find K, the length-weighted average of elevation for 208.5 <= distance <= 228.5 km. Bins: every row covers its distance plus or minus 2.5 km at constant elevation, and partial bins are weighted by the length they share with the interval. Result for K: 76.5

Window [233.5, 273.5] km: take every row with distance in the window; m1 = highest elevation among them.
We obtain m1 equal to 103.3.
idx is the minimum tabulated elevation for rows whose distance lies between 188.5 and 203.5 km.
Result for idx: 56.74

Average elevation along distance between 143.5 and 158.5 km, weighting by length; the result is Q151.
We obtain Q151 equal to 78.5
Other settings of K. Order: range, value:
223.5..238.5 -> 96.2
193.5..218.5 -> 67.4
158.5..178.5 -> 75.1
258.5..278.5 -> 78.8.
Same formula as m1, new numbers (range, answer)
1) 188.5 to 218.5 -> 71.69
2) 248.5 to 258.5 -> 79.5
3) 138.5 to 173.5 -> 80.7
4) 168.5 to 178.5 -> 76.11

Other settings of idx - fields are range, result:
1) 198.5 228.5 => 65.28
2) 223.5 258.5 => 76.84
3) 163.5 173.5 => 72.59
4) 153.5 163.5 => 76.03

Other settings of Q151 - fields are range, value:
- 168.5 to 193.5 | 69.1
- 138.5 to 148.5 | 79.3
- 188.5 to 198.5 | 60.4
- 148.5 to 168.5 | 75.9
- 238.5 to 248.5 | 89.4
